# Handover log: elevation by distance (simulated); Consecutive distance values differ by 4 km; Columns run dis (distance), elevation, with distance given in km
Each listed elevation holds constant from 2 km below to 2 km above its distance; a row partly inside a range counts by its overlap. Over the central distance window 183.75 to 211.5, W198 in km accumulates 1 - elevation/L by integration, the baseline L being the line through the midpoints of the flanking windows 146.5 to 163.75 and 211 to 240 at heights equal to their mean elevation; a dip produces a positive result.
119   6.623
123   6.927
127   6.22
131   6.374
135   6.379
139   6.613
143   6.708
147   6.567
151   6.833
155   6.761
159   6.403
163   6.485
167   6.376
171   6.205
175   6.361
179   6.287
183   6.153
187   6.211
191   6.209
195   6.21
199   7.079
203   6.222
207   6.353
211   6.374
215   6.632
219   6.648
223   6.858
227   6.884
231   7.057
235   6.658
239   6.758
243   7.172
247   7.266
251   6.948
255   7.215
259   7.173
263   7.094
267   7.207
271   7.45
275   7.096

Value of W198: 1.4 km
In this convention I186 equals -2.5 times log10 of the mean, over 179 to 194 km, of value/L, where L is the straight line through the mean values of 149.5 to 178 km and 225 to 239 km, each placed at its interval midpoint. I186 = 0.07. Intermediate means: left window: 6.48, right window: 6.85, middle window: 6.21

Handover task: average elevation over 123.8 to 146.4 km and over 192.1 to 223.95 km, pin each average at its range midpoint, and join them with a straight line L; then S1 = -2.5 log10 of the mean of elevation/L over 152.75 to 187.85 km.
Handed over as 0.02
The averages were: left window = 6.49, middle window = 6.37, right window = 6.53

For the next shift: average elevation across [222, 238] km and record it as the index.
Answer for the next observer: 6.86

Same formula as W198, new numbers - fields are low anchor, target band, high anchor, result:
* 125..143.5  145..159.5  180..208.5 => -0.6 km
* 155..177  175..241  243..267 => 2.2 km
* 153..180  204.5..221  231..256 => 0.7 km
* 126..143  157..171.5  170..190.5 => -0.2 km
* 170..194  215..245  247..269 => -0.2 km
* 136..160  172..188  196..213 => 0.7 km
